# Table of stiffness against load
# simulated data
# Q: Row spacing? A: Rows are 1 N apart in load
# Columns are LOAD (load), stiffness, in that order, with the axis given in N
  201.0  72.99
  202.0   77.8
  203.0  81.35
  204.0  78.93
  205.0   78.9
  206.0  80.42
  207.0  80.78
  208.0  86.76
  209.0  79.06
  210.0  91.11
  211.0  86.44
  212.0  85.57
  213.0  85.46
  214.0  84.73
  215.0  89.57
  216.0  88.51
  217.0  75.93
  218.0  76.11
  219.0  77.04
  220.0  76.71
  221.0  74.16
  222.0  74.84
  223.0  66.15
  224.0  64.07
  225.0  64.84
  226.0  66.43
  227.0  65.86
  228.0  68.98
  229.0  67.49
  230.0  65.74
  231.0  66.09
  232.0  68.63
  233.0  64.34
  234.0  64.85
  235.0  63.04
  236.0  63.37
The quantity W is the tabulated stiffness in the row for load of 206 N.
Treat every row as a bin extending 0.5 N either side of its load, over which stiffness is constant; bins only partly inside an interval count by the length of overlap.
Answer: 80.42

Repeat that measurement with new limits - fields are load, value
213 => 85.46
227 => 65.86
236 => 63.37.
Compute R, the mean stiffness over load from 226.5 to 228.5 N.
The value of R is 67.4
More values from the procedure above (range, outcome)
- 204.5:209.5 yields 81.2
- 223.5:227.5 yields 65.3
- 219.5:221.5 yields 75.4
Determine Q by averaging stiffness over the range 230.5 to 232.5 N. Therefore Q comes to 67.4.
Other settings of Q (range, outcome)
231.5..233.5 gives 66.5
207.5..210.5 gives 85.6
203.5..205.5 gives 78.9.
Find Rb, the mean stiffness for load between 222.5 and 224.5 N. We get 65.1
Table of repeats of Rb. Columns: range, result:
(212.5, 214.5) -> 85.1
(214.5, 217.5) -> 84.7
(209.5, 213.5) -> 87.1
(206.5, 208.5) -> 83.8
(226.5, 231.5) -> 66.8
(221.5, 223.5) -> 70.5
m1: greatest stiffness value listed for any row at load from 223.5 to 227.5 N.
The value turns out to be 66.43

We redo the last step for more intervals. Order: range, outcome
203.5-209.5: 86.76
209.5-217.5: 91.11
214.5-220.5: 89.57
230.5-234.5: 68.63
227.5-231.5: 68.98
